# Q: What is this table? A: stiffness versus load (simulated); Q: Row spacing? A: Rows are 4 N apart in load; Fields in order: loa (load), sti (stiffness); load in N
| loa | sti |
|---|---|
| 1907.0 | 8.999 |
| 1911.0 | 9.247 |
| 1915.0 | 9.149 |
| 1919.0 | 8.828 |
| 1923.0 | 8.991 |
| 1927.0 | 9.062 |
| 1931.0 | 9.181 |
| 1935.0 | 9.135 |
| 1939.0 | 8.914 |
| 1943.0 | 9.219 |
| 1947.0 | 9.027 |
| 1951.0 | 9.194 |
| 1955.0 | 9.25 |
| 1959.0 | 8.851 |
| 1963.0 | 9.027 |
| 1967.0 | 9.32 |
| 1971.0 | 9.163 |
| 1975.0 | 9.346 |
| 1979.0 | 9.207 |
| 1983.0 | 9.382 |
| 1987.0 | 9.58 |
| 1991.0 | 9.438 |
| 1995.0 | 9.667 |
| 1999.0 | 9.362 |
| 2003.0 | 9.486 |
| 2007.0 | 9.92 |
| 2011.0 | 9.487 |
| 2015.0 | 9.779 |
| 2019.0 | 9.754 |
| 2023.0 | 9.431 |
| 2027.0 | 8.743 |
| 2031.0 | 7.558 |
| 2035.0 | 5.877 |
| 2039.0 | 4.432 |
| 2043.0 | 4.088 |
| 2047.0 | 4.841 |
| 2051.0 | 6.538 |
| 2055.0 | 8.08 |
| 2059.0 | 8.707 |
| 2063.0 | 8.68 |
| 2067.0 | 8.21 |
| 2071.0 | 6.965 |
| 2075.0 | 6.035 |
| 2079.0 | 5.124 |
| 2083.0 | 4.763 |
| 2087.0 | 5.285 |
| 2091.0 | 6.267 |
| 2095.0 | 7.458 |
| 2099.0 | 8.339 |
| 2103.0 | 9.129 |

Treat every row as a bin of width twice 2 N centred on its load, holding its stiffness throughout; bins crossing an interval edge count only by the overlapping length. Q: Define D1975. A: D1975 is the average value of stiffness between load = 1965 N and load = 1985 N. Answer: 9.28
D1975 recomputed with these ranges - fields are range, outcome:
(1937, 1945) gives 9.07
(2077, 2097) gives 5.78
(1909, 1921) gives 9.07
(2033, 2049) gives 4.81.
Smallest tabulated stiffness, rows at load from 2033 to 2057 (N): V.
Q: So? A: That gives 4.088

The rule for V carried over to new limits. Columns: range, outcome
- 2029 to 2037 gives 5.877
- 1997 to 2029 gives 8.743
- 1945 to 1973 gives 8.851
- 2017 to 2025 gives 9.431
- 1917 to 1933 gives 8.828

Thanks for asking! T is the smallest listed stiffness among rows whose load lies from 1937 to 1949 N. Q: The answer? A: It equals 8.914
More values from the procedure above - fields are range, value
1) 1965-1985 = 9.163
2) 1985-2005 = 9.362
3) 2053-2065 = 8.08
